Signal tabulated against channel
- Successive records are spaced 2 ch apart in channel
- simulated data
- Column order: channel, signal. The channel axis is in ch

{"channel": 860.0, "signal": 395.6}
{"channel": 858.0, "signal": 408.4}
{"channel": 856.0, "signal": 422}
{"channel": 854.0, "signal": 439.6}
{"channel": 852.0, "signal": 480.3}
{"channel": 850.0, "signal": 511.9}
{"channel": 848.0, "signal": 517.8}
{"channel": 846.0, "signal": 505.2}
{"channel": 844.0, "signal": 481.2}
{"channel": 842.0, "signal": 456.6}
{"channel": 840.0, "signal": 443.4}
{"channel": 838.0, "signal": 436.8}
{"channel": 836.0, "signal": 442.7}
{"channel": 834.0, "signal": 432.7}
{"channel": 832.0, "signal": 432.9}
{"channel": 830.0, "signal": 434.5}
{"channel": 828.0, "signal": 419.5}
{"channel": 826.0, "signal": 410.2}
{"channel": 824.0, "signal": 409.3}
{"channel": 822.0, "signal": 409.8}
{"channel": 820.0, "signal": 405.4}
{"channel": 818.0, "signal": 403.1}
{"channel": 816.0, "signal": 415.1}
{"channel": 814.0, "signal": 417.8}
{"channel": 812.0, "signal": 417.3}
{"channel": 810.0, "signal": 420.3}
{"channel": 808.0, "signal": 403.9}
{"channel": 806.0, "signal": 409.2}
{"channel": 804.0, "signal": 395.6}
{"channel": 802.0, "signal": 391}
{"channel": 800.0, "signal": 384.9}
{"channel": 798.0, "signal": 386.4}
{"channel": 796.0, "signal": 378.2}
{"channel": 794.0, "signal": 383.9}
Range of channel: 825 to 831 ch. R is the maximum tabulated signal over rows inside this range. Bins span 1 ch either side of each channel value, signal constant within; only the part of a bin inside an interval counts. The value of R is 434.5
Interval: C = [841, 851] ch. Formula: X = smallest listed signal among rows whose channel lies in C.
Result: 456.6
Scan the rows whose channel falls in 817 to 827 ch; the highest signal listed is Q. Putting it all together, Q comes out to 410.2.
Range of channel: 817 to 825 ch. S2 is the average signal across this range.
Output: 407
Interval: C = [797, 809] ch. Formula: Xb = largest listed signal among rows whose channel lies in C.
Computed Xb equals 409.2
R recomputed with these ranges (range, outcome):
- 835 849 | 517.8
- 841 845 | 481.2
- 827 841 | 443.4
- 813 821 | 417.8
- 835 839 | 442.7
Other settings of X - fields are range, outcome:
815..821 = 403.1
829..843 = 432.7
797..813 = 384.9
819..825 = 405.4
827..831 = 419.5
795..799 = 378.2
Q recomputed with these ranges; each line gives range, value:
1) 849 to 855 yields 511.9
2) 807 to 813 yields 420.3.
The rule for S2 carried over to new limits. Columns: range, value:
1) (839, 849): 481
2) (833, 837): 438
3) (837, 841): 440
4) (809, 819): 415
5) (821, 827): 410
